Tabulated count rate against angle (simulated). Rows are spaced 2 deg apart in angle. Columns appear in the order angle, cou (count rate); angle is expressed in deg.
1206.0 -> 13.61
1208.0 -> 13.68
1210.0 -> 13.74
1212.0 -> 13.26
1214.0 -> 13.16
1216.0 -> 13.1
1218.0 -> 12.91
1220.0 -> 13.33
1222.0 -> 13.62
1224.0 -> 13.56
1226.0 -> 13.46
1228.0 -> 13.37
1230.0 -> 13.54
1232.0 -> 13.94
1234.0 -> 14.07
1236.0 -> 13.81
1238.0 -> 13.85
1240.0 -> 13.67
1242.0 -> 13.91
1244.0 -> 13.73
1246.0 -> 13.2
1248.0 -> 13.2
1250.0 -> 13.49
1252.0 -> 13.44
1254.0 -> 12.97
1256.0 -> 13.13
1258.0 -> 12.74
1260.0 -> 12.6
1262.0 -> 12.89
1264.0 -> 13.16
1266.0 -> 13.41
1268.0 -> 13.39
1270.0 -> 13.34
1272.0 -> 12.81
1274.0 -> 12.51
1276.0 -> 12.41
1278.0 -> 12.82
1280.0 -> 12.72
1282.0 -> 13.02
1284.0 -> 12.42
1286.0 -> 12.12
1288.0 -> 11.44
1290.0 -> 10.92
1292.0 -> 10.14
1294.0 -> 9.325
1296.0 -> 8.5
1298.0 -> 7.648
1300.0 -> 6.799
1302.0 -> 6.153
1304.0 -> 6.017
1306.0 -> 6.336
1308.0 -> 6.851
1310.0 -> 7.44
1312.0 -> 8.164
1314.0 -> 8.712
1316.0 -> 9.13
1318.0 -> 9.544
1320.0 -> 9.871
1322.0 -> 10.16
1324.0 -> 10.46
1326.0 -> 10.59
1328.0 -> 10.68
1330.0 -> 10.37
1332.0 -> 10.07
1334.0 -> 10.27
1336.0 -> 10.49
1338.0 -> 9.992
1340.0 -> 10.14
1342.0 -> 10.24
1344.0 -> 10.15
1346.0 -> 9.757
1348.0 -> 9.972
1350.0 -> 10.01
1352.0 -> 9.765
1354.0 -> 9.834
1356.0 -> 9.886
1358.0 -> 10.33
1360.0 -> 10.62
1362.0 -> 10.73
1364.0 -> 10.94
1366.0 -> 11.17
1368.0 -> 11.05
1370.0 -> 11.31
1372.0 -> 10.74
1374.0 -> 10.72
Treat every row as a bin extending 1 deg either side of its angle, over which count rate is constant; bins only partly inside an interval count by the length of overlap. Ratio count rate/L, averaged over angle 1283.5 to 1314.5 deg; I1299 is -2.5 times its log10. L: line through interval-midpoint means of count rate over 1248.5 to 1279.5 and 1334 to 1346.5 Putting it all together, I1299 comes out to 0.34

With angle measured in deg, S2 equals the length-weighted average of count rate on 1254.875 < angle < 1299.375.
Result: 11.9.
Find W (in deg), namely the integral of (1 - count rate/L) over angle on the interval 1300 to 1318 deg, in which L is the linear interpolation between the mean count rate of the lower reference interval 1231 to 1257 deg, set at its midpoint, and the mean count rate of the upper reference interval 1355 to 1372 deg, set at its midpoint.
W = 6.9 deg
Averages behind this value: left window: 13.6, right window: 10.8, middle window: 7.44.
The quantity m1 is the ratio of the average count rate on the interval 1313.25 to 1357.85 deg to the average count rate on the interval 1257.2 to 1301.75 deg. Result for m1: 0.86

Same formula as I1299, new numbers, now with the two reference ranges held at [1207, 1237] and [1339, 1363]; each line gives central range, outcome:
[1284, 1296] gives 0.10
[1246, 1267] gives -0.04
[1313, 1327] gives 0.12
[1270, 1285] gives -0.06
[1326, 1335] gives 0.03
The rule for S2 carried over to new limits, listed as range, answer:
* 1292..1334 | 8.72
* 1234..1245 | 13.8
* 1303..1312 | 6.83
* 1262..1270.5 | 13.3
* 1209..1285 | 13.3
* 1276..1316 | 9.42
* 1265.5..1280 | 12.9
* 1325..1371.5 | 10.4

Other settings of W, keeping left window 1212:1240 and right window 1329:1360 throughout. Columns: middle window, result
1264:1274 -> -0.7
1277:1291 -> -0.4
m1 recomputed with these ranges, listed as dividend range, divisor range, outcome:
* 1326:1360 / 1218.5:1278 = 0.76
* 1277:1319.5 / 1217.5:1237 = 0.69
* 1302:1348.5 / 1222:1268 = 0.69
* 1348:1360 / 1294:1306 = 1.40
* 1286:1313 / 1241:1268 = 0.63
